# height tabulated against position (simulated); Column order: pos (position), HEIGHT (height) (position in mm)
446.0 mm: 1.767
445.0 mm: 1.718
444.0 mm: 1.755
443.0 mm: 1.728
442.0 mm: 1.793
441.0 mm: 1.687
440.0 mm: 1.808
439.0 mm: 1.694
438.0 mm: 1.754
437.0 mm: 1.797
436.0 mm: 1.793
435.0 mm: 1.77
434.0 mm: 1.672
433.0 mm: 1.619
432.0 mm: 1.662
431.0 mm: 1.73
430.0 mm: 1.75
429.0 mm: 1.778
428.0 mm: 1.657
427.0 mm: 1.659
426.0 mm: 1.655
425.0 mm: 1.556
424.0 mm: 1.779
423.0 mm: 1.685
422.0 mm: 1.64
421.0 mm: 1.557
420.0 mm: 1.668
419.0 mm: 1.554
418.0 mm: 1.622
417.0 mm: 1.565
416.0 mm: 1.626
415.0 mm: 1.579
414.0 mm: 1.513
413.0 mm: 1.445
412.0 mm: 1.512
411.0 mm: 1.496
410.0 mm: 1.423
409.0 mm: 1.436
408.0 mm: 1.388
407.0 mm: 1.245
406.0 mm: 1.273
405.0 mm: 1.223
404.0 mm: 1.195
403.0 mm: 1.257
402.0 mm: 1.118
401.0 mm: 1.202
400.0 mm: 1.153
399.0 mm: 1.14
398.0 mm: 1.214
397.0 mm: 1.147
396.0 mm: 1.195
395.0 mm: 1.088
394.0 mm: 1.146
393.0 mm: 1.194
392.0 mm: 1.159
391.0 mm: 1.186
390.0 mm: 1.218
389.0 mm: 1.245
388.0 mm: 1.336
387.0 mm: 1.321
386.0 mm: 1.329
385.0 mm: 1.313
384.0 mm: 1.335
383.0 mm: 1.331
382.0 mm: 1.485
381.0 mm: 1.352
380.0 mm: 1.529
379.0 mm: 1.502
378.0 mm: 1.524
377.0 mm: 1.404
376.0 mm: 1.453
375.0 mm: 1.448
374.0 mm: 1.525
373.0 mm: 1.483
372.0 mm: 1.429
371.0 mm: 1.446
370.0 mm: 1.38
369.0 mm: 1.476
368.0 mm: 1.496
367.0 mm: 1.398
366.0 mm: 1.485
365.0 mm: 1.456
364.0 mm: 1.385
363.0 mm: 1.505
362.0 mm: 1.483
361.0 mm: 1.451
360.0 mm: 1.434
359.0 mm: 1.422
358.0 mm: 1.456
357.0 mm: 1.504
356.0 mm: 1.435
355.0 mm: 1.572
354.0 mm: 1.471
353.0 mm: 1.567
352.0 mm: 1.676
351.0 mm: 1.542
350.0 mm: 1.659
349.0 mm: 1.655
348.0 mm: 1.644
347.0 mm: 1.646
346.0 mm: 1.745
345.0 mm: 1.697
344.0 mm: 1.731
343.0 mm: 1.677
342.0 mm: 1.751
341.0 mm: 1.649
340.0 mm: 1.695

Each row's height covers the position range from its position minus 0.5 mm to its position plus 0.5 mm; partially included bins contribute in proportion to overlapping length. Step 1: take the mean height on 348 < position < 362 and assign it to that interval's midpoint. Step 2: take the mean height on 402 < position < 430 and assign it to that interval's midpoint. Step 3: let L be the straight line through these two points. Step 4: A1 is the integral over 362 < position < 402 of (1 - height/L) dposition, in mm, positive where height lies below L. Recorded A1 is 4.73 mm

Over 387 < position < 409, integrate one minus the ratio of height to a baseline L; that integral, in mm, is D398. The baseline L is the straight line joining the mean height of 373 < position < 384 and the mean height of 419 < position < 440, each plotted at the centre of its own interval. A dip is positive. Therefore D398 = 4.7 mm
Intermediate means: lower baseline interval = 1.45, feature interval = 1.21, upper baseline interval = 1.69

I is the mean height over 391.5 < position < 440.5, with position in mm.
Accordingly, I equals 1.49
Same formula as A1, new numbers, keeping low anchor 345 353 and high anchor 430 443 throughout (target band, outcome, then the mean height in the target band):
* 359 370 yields 1.4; 1.45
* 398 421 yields 4.2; 1.39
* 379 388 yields 1.6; 1.38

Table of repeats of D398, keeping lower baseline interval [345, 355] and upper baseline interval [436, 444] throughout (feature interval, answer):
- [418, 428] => 0.5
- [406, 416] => 1.5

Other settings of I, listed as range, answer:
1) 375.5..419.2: 1.34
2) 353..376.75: 1.46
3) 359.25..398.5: 1.37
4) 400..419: 1.39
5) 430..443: 1.73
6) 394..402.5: 1.16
